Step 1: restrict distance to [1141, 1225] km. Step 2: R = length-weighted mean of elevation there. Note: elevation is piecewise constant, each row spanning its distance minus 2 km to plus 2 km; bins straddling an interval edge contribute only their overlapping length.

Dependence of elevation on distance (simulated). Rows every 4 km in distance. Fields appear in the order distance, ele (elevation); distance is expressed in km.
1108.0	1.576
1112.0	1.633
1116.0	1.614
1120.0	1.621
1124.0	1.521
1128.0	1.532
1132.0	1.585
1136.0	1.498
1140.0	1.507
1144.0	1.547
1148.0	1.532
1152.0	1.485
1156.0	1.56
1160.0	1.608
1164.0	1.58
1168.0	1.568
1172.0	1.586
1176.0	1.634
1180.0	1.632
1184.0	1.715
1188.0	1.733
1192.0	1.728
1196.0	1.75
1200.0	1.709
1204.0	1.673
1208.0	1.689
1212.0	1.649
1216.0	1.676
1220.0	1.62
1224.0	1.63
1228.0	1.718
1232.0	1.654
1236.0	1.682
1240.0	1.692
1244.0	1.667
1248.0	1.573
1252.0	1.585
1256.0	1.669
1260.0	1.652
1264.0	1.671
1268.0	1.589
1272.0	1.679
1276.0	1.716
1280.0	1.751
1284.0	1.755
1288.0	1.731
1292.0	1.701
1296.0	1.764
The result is 1.63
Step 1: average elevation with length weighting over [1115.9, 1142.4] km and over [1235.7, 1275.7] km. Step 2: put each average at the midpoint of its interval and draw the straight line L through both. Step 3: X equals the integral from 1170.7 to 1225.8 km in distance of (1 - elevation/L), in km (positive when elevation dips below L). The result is -2.5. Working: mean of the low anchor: 1.55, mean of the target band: 1.67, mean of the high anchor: 1.65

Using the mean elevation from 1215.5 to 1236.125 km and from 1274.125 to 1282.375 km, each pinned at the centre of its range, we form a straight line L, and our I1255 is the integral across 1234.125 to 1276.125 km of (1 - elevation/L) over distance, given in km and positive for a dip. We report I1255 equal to 1.3 km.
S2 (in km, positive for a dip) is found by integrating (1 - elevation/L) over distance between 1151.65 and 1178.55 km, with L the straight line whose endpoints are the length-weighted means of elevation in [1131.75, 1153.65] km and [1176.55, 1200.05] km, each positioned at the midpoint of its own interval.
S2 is 0.52 km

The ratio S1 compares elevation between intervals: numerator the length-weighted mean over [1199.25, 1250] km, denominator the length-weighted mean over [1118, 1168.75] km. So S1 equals 1.1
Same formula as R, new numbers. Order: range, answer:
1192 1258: 1.67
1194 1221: 1.68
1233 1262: 1.65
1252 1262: 1.65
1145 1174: 1.56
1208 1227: 1.65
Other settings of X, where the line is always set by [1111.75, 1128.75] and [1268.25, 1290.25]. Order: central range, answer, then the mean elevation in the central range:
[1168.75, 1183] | 0.08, 1.62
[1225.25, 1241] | -0.06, 1.68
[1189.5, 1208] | -0.72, 1.71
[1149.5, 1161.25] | 0.48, 1.55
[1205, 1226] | 0.10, 1.65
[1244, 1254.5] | 0.56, 1.6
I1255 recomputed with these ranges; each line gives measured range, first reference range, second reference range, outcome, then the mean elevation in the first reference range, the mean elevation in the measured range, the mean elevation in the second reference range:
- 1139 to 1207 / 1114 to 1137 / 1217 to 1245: -0.5 km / 1.56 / 1.62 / 1.67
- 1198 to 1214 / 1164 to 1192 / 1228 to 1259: -0.3 km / 1.65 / 1.68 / 1.65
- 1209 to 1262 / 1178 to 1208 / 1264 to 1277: 0.9 km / 1.7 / 1.65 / 1.66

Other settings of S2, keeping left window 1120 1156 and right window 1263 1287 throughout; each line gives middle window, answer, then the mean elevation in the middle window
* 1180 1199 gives -1.5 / 1.72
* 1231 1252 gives 0.1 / 1.65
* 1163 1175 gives -0.1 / 1.58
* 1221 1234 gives -0.2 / 1.66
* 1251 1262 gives 0.2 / 1.64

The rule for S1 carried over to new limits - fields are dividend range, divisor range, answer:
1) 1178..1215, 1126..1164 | 1.10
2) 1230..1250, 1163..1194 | 1.00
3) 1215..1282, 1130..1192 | 1.04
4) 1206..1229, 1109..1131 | 1.05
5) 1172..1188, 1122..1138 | 1.08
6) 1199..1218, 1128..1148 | 1.09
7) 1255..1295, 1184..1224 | 1.00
